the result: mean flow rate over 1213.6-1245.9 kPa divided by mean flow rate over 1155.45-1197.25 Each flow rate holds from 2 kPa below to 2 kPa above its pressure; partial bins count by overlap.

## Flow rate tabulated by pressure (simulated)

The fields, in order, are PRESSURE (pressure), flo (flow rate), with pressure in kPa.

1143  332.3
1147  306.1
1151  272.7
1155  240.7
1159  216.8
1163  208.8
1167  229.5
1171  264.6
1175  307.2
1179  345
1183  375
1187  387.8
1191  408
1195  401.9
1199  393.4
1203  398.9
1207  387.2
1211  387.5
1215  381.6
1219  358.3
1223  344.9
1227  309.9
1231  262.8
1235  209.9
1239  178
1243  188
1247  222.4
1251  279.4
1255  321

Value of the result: 0.9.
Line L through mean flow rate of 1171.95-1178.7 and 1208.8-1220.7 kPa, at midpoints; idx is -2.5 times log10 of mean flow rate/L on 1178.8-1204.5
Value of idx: -0.16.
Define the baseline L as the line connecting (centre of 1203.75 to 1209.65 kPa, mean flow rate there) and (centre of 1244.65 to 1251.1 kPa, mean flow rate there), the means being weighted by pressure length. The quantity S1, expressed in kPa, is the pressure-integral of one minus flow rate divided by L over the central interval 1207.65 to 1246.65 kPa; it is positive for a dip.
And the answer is 3.5 kPa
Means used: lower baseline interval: 390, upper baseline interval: 239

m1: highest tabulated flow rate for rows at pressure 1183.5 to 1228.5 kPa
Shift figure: 408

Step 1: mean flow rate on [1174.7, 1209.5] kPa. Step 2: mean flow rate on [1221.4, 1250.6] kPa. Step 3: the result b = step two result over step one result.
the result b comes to 0.6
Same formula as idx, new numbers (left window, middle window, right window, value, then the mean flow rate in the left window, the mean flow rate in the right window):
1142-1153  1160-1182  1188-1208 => 0.26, 301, 398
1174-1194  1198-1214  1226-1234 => -0.21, 369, 274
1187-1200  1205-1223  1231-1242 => -0.22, 400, 206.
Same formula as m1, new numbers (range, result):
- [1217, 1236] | 358.3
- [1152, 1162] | 240.7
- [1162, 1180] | 345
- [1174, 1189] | 387.8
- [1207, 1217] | 387.5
